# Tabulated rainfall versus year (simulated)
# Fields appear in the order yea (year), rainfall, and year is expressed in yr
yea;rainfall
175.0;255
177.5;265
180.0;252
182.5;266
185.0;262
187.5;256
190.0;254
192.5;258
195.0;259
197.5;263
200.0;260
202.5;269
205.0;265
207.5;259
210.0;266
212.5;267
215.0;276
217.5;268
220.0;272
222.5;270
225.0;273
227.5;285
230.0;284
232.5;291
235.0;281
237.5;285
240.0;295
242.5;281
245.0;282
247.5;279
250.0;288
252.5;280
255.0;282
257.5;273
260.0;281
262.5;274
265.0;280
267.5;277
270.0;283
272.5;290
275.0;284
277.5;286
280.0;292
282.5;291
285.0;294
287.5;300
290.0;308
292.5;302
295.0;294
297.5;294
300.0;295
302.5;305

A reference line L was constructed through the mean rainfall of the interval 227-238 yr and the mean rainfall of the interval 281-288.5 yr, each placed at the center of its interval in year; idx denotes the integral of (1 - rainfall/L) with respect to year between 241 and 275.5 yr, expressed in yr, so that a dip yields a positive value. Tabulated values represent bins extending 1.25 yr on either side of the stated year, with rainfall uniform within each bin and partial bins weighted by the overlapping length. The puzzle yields 1.1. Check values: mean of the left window 285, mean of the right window 295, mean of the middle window 281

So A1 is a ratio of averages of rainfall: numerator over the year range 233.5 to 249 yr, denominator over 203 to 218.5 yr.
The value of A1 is 1.06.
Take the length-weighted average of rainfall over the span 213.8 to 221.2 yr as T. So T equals 272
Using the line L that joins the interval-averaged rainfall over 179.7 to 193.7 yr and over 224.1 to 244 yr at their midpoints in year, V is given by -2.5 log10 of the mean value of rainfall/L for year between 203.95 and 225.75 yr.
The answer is 0.02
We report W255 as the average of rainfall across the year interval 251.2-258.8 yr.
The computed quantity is 278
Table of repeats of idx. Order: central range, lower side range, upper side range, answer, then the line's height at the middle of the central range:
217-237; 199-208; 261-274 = -0.6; 270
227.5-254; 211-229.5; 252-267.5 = -0.8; 276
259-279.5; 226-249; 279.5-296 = 0.7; 293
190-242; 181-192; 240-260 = -0.4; 270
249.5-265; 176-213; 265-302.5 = 0.2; 283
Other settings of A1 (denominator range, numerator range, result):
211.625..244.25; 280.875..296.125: 1.07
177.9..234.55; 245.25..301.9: 1.08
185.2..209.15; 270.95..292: 1.13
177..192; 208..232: 1.06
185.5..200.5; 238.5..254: 1.10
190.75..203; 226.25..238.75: 1.09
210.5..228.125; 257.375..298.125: 1.06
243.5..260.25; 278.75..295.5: 1.06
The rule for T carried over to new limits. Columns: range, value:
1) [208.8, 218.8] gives 269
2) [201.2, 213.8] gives 265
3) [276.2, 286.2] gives 291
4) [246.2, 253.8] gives 282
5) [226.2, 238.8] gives 285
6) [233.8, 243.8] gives 286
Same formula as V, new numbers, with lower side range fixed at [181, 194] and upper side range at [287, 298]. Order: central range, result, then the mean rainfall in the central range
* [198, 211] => 0.008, 264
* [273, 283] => 0.023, 288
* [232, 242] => -0.034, 287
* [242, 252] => -0.001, 282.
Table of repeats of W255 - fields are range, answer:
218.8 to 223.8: 271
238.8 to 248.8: 284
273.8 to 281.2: 287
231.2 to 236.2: 286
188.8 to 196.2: 257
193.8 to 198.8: 261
